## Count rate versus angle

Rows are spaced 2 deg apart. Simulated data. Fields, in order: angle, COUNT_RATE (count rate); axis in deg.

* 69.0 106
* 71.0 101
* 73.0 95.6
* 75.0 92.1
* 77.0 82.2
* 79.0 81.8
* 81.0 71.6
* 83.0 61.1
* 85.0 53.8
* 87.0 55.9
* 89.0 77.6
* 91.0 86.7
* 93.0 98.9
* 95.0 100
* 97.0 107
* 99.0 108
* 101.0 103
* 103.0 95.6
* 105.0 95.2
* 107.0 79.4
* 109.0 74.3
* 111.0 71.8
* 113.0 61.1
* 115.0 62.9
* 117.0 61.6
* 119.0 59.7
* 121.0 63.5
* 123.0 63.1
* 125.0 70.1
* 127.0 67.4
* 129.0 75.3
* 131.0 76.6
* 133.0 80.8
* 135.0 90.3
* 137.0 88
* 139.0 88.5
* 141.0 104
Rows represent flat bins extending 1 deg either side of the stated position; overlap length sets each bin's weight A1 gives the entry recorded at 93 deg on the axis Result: 98.9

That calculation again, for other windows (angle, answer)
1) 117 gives 61.6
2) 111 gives 71.8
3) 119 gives 59.7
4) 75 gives 92.1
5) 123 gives 63.1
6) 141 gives 104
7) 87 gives 55.9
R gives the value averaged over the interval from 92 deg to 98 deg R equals 102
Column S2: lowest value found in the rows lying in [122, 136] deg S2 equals 63.1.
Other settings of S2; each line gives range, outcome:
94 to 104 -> 95.6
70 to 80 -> 81.8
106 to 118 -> 61.1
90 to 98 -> 86.7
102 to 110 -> 74.3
